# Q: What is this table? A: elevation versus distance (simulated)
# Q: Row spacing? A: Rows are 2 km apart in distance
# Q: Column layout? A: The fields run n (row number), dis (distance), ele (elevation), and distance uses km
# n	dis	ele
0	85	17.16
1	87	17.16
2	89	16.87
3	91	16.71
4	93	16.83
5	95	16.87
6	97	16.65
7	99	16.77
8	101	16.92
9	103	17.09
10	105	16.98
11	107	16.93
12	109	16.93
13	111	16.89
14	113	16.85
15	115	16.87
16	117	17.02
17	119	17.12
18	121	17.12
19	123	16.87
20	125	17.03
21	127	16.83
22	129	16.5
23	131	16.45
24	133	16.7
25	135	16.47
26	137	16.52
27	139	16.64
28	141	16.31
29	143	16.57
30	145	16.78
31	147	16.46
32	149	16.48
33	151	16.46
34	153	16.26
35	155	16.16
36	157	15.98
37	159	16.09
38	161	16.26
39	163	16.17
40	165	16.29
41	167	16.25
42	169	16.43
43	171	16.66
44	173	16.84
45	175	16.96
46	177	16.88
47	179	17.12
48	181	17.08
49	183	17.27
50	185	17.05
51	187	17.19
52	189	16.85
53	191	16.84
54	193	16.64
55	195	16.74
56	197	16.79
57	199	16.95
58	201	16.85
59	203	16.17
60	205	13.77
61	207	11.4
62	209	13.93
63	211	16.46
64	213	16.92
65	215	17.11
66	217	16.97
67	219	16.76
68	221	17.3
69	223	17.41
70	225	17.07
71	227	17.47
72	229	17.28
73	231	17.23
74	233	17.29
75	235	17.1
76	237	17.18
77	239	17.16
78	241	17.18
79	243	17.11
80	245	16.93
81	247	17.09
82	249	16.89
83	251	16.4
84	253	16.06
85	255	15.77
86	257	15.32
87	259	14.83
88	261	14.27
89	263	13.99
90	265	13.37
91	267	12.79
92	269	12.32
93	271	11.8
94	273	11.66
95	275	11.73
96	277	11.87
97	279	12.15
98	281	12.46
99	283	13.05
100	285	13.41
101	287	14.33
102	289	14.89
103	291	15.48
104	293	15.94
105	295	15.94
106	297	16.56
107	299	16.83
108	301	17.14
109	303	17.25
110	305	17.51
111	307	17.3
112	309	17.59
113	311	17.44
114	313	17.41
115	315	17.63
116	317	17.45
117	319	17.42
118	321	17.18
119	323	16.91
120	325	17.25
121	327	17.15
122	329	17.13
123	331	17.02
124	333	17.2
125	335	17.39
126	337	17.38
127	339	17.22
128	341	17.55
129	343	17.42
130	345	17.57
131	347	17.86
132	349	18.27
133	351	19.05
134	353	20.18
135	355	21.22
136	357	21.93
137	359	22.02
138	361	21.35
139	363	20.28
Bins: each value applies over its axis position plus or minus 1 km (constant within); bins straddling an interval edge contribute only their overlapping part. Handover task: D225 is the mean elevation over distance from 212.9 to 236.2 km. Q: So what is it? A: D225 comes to 17.2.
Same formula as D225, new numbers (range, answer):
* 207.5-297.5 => 15.4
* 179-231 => 16.5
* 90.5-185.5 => 16.7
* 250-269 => 14.6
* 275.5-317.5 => 15.6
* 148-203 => 16.6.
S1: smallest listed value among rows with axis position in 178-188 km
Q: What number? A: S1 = 17.05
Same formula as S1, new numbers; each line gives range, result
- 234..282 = 11.66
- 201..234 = 11.4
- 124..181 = 15.98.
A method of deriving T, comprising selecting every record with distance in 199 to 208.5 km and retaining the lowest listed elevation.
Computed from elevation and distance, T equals 11.4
